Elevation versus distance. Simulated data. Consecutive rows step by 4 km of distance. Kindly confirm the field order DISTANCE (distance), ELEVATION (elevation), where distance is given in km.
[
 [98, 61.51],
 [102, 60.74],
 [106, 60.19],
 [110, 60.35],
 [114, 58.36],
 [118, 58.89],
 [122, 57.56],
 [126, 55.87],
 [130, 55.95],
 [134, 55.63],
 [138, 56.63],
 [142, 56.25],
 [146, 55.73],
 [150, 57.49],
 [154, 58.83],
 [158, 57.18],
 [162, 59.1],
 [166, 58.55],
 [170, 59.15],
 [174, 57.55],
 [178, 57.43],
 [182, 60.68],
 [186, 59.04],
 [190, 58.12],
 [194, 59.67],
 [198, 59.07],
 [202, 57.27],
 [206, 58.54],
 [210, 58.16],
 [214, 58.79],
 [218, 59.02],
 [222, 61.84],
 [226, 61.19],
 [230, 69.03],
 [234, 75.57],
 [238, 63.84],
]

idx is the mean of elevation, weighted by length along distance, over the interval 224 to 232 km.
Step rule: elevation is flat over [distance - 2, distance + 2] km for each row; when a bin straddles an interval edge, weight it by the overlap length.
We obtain 65.1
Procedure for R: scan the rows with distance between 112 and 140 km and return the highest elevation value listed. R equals 58.89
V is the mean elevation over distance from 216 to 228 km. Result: 60.7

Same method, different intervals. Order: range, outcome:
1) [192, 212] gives 58.5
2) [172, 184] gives 58.6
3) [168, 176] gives 58.3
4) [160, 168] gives 58.8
